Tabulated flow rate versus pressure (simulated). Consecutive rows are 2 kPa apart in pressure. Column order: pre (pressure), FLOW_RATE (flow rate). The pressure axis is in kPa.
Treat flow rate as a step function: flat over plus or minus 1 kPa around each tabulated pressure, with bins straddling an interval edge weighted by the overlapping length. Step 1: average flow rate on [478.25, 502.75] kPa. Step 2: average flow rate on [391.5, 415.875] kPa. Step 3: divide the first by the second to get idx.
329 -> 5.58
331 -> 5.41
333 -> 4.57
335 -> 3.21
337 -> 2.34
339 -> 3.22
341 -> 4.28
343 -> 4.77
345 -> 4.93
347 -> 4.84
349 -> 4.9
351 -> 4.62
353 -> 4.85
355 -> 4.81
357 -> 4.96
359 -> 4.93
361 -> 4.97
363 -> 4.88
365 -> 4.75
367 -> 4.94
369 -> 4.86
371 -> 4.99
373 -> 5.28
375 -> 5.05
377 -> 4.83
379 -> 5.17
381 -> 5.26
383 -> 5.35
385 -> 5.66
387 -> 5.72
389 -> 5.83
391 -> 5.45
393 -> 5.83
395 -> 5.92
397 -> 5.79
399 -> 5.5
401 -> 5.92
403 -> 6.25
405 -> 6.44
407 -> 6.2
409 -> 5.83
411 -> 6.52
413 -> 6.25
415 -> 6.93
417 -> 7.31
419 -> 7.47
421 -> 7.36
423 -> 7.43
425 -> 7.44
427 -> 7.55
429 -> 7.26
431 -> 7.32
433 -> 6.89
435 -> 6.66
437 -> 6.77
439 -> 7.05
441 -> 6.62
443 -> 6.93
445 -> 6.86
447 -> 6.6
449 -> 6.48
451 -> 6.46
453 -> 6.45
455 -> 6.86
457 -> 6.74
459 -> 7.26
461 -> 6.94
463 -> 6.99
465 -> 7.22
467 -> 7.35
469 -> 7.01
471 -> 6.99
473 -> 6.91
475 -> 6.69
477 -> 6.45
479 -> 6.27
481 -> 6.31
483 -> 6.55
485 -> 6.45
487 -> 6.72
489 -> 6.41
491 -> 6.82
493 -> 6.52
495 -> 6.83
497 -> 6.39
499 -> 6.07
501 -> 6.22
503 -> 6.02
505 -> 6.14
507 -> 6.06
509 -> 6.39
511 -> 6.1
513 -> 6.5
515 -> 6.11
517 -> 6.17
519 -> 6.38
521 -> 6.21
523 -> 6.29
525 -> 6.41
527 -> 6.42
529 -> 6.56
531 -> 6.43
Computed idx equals 1.1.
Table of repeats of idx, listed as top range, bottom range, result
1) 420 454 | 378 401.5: 1.24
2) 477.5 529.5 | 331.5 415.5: 1.23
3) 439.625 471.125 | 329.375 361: 1.53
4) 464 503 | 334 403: 1.33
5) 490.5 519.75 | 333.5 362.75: 1.43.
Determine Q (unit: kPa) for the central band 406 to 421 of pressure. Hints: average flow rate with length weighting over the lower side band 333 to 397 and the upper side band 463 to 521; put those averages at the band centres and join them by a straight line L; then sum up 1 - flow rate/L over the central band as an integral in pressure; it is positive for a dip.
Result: -3.21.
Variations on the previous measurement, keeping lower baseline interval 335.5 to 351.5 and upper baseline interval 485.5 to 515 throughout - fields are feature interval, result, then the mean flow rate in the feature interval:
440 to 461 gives -3.9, 6.74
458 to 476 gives -3.5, 7.04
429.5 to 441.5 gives -3.2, 6.91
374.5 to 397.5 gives -3.4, 5.49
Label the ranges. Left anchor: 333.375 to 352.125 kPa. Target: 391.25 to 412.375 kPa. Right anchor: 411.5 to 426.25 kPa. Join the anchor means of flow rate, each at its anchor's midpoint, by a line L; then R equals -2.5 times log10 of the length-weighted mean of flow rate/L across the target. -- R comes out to 0.08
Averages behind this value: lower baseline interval 4.14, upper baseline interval 7.15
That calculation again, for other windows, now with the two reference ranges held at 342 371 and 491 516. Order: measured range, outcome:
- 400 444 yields -0.235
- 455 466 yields -0.192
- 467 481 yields -0.124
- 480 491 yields -0.067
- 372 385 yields -0.025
